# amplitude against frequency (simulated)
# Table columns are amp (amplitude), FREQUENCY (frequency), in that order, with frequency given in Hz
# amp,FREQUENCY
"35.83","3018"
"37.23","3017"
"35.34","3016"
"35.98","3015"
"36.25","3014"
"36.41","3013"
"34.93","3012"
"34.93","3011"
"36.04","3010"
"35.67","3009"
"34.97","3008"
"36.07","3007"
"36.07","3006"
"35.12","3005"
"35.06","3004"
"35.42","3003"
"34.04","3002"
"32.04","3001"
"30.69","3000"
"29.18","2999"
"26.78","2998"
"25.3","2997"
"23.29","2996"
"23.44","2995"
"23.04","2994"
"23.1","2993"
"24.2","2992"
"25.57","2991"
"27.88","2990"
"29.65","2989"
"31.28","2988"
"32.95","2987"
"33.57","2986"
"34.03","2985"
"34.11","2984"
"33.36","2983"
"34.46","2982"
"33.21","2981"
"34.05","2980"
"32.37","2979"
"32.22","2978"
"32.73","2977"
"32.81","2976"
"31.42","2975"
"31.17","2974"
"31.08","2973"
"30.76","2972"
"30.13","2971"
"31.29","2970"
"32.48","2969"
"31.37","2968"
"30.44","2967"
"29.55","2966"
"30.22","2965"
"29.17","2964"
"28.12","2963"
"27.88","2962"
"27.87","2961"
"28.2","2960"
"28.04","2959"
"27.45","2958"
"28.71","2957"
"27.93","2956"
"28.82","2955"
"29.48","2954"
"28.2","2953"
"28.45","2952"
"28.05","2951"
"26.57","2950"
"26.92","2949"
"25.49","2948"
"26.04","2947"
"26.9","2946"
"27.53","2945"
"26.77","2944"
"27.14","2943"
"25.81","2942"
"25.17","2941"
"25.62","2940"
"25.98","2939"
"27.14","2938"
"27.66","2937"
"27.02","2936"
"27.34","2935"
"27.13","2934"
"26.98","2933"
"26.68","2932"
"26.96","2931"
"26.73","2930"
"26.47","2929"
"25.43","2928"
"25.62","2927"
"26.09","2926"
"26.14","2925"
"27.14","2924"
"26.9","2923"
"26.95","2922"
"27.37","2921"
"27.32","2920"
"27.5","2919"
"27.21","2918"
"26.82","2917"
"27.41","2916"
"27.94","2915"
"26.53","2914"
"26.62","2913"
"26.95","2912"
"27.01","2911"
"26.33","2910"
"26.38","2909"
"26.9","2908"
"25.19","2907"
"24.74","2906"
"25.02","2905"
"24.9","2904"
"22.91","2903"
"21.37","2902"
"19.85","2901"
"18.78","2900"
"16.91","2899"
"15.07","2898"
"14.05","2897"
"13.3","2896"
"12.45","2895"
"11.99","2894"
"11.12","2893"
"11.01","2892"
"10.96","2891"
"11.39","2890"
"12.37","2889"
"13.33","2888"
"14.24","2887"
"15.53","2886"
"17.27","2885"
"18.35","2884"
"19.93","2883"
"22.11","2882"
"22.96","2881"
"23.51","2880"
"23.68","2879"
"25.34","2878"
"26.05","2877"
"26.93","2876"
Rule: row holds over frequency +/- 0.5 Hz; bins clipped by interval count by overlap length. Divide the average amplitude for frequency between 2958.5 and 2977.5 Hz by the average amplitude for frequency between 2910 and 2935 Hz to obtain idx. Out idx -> 1.1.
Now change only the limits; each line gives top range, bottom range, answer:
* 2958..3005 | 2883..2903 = 2.01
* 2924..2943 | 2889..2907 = 1.56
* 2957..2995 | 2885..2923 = 1.45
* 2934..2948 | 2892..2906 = 1.52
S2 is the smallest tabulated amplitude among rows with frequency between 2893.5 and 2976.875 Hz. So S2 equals 11.99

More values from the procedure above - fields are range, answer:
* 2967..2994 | 23.04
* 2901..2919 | 19.85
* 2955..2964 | 27.45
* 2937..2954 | 25.17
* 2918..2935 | 25.43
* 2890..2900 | 10.96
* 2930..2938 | 26.68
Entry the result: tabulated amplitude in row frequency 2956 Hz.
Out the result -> 27.93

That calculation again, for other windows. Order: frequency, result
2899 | 16.91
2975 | 31.42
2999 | 29.18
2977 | 32.73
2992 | 24.2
